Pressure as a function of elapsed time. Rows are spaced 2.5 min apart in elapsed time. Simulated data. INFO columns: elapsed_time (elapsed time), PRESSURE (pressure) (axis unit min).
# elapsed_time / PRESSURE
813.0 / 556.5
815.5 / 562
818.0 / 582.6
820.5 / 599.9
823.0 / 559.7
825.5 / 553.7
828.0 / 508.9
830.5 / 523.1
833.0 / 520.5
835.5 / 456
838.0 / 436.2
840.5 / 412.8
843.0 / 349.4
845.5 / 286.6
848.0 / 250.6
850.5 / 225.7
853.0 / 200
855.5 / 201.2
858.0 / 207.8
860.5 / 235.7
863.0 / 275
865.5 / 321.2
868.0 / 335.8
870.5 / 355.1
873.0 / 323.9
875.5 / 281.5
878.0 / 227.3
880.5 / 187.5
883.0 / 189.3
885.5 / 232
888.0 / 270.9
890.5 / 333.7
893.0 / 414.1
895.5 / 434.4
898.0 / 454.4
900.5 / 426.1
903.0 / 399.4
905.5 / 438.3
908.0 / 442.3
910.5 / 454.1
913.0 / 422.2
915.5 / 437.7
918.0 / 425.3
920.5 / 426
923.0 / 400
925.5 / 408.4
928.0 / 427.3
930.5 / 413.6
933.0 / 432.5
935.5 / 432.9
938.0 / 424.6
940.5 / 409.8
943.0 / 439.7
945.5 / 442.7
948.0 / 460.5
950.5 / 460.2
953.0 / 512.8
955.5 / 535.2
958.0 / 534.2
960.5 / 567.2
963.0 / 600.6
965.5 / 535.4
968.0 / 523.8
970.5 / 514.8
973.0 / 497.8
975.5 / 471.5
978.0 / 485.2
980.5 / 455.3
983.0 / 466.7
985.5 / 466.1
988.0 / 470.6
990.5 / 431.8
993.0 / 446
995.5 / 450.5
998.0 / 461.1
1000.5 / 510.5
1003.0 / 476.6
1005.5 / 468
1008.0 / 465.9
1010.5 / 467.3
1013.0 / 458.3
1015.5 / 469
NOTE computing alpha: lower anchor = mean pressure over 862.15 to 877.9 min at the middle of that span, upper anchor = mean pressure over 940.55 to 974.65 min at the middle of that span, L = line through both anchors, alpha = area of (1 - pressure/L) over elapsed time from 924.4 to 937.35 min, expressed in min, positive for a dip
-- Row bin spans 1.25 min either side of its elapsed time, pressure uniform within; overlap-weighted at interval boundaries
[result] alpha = 0.7 min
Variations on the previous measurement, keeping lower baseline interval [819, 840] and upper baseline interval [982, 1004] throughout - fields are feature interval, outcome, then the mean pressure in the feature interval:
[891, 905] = 2.1 min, 421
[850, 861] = 6.4 min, 212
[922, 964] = 1.3 min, 464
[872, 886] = 7.3 min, 239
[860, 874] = 5.4 min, 311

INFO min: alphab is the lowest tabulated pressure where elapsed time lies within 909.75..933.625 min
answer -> 400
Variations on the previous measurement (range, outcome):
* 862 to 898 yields 187.5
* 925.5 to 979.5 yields 408.4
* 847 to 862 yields 200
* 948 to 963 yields 460.2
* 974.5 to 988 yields 455.3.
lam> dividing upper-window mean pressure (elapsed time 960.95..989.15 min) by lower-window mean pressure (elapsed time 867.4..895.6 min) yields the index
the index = 1.71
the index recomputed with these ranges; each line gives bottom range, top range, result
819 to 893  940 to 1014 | 1.41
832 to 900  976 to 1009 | 1.49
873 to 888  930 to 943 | 1.80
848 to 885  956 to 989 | 2.00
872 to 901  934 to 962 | 1.53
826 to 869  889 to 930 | 1.23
